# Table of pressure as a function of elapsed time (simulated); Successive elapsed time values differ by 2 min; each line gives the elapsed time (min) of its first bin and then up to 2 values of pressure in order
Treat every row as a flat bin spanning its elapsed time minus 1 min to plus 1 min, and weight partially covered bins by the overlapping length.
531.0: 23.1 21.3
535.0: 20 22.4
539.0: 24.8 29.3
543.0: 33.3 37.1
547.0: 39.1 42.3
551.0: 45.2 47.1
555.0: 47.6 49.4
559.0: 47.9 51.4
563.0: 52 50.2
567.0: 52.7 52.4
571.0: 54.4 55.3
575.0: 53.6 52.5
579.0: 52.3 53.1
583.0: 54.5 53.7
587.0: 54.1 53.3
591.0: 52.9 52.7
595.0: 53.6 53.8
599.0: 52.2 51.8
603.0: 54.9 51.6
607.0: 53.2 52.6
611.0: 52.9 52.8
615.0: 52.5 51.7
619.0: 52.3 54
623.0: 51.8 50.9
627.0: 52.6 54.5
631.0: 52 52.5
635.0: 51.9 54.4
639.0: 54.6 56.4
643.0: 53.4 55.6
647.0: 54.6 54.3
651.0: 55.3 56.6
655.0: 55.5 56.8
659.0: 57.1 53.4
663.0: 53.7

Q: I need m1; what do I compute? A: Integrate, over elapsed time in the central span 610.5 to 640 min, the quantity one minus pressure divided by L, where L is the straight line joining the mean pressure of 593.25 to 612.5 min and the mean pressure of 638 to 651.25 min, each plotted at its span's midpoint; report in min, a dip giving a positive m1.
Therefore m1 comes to 0.7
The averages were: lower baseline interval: 52.9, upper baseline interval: 54.9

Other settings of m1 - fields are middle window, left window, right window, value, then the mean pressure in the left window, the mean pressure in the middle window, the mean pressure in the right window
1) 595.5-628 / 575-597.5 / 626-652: 0.6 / 53.3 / 52.6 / 54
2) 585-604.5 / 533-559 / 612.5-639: -2.9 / 36.3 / 53.2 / 52.7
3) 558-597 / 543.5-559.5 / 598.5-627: -4.3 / 44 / 52.8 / 52.5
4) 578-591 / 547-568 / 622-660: -0.9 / 48.1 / 53.5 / 54.3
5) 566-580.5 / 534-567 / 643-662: -3.2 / 40.3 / 53.3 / 55.4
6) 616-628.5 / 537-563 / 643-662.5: -0.3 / 40.9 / 52.3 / 55.3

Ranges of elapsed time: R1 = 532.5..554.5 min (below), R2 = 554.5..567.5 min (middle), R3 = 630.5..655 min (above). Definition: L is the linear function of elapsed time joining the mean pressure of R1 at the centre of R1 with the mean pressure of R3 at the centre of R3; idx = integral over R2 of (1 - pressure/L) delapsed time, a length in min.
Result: -4.5 min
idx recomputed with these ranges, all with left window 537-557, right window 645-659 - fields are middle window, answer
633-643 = -0.1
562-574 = -3.2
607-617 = -0.8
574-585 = -2.4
